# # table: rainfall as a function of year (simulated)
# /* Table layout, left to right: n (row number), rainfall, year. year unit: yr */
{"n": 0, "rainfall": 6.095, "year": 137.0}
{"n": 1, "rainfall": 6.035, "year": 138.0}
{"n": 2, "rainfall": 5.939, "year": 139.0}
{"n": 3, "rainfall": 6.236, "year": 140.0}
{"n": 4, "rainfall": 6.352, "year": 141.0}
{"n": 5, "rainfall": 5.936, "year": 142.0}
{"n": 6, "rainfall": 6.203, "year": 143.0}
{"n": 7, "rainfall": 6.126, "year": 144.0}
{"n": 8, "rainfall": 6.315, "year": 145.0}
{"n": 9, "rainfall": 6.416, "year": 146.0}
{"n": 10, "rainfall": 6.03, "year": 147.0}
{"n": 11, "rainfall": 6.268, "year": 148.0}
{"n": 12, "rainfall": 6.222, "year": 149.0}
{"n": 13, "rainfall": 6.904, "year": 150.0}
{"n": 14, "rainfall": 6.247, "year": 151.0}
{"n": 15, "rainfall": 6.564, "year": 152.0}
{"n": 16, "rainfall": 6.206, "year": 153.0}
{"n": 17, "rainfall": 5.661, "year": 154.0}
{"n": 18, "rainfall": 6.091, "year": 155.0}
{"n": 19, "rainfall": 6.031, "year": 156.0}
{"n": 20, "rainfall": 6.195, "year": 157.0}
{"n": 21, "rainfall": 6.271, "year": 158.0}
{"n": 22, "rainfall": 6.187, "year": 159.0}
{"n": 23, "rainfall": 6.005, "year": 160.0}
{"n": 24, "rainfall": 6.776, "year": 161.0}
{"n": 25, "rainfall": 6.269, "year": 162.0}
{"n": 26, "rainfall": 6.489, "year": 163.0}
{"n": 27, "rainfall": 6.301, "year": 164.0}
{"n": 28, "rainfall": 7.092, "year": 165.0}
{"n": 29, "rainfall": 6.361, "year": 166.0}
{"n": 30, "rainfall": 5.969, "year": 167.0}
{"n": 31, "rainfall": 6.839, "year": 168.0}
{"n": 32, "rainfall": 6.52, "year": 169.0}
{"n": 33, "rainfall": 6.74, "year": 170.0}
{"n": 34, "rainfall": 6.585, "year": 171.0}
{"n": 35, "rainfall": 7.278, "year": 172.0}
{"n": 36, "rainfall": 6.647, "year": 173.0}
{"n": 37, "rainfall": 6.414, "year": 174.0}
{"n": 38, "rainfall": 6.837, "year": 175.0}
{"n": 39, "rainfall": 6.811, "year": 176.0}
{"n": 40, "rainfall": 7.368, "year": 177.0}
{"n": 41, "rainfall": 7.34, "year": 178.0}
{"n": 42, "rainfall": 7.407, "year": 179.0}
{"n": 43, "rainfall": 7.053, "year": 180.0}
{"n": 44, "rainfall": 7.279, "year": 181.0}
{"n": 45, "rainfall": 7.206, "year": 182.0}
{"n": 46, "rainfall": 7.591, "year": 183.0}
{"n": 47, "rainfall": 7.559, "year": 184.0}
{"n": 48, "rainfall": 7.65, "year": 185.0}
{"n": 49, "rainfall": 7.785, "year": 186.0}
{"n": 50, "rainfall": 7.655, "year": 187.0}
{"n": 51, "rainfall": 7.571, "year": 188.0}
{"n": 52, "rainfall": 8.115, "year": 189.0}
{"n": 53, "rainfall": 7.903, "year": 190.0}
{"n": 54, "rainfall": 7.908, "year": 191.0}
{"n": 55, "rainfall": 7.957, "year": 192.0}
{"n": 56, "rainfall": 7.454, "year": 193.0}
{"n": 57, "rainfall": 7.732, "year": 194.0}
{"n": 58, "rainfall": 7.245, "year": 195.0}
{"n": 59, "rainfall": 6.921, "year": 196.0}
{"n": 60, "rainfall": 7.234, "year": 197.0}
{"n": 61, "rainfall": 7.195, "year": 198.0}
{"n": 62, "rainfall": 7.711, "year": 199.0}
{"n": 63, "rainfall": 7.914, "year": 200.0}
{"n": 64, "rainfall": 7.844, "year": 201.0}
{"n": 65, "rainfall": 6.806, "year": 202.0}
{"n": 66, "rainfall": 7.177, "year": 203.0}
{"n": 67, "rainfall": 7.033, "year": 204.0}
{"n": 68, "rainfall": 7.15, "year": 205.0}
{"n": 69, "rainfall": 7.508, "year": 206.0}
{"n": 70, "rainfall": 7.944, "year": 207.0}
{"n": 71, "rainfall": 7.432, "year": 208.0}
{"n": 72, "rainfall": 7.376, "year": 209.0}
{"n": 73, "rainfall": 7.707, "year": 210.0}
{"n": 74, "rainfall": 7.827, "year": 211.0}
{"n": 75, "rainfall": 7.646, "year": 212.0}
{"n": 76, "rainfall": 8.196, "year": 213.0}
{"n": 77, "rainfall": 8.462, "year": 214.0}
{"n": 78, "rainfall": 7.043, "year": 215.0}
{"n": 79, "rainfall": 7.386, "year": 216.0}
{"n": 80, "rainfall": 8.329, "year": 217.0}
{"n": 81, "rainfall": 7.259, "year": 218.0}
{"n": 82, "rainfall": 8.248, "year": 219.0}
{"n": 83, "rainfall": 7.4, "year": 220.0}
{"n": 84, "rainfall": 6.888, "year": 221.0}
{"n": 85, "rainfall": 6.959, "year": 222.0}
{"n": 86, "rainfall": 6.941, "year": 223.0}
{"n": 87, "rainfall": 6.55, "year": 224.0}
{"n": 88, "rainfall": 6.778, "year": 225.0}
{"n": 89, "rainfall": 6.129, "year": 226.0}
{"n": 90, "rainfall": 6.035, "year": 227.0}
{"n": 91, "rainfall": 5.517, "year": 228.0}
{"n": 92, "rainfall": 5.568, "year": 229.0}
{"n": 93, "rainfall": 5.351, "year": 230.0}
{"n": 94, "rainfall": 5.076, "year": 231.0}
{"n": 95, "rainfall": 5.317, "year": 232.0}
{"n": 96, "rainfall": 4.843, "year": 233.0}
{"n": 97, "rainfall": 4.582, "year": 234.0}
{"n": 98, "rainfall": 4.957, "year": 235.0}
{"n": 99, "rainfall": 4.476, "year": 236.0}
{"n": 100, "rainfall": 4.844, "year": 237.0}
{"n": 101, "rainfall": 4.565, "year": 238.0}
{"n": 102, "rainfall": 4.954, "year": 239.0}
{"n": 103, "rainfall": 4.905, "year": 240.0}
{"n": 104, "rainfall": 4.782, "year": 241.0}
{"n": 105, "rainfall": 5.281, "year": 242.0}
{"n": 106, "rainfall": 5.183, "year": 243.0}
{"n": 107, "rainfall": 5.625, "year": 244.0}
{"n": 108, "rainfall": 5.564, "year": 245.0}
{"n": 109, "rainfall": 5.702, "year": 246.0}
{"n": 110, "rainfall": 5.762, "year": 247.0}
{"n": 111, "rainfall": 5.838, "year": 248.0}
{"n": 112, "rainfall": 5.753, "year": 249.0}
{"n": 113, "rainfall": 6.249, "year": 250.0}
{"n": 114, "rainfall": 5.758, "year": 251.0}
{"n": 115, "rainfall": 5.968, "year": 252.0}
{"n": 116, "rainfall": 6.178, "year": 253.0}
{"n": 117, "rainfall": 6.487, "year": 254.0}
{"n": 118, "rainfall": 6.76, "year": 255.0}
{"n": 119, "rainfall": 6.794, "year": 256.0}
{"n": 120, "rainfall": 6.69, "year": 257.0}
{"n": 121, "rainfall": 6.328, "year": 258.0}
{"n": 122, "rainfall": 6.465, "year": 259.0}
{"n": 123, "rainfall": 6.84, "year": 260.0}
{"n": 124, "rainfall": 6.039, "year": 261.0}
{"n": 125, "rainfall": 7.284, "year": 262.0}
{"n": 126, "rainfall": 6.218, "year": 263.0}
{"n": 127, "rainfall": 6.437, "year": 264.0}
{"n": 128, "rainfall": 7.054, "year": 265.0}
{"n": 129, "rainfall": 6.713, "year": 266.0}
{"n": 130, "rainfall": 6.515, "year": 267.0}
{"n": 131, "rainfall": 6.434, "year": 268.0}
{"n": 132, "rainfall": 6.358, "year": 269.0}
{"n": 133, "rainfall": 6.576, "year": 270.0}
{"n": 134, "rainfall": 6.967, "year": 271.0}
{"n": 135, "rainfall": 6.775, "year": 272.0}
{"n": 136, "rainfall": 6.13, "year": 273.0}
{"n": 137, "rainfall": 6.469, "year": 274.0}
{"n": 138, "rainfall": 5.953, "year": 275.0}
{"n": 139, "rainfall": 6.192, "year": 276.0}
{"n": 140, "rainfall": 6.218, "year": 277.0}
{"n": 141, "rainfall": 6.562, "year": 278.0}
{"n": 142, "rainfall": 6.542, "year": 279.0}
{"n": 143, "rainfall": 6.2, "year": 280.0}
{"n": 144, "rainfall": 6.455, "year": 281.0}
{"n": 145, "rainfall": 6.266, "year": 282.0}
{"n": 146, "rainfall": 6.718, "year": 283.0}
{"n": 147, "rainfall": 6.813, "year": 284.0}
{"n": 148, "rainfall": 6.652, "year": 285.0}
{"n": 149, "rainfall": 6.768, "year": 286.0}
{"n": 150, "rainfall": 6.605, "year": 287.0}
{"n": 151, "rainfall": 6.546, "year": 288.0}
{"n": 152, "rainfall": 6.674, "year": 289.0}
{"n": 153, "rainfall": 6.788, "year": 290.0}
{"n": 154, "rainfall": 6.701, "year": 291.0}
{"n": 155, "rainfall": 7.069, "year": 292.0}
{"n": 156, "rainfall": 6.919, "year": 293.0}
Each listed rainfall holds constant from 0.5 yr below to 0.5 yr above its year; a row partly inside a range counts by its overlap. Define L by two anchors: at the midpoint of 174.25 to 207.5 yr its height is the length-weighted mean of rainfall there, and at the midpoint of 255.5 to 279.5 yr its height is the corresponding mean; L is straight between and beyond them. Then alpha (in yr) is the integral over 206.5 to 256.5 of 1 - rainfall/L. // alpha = 5.1 yr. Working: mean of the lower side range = 7.44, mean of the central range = 6.26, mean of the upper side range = 6.52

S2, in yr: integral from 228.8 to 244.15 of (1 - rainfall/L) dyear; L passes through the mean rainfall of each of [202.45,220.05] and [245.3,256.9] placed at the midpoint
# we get 3.85 yr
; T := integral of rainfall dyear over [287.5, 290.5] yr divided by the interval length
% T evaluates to 6.67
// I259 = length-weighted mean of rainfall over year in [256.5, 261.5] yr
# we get 6.47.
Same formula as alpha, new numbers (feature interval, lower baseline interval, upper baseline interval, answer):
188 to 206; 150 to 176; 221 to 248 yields -4.5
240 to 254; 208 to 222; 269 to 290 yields 2.8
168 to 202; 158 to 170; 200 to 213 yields -1.8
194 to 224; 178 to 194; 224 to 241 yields -4.9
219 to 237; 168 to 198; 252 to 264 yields 2.5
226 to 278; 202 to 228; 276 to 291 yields 7.2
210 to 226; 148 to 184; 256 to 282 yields -2.1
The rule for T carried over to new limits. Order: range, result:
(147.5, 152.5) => 6.44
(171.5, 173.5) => 6.96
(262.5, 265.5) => 6.57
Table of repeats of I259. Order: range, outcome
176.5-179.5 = 7.37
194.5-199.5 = 7.26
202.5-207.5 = 7.36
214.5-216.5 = 7.21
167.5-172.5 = 6.79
